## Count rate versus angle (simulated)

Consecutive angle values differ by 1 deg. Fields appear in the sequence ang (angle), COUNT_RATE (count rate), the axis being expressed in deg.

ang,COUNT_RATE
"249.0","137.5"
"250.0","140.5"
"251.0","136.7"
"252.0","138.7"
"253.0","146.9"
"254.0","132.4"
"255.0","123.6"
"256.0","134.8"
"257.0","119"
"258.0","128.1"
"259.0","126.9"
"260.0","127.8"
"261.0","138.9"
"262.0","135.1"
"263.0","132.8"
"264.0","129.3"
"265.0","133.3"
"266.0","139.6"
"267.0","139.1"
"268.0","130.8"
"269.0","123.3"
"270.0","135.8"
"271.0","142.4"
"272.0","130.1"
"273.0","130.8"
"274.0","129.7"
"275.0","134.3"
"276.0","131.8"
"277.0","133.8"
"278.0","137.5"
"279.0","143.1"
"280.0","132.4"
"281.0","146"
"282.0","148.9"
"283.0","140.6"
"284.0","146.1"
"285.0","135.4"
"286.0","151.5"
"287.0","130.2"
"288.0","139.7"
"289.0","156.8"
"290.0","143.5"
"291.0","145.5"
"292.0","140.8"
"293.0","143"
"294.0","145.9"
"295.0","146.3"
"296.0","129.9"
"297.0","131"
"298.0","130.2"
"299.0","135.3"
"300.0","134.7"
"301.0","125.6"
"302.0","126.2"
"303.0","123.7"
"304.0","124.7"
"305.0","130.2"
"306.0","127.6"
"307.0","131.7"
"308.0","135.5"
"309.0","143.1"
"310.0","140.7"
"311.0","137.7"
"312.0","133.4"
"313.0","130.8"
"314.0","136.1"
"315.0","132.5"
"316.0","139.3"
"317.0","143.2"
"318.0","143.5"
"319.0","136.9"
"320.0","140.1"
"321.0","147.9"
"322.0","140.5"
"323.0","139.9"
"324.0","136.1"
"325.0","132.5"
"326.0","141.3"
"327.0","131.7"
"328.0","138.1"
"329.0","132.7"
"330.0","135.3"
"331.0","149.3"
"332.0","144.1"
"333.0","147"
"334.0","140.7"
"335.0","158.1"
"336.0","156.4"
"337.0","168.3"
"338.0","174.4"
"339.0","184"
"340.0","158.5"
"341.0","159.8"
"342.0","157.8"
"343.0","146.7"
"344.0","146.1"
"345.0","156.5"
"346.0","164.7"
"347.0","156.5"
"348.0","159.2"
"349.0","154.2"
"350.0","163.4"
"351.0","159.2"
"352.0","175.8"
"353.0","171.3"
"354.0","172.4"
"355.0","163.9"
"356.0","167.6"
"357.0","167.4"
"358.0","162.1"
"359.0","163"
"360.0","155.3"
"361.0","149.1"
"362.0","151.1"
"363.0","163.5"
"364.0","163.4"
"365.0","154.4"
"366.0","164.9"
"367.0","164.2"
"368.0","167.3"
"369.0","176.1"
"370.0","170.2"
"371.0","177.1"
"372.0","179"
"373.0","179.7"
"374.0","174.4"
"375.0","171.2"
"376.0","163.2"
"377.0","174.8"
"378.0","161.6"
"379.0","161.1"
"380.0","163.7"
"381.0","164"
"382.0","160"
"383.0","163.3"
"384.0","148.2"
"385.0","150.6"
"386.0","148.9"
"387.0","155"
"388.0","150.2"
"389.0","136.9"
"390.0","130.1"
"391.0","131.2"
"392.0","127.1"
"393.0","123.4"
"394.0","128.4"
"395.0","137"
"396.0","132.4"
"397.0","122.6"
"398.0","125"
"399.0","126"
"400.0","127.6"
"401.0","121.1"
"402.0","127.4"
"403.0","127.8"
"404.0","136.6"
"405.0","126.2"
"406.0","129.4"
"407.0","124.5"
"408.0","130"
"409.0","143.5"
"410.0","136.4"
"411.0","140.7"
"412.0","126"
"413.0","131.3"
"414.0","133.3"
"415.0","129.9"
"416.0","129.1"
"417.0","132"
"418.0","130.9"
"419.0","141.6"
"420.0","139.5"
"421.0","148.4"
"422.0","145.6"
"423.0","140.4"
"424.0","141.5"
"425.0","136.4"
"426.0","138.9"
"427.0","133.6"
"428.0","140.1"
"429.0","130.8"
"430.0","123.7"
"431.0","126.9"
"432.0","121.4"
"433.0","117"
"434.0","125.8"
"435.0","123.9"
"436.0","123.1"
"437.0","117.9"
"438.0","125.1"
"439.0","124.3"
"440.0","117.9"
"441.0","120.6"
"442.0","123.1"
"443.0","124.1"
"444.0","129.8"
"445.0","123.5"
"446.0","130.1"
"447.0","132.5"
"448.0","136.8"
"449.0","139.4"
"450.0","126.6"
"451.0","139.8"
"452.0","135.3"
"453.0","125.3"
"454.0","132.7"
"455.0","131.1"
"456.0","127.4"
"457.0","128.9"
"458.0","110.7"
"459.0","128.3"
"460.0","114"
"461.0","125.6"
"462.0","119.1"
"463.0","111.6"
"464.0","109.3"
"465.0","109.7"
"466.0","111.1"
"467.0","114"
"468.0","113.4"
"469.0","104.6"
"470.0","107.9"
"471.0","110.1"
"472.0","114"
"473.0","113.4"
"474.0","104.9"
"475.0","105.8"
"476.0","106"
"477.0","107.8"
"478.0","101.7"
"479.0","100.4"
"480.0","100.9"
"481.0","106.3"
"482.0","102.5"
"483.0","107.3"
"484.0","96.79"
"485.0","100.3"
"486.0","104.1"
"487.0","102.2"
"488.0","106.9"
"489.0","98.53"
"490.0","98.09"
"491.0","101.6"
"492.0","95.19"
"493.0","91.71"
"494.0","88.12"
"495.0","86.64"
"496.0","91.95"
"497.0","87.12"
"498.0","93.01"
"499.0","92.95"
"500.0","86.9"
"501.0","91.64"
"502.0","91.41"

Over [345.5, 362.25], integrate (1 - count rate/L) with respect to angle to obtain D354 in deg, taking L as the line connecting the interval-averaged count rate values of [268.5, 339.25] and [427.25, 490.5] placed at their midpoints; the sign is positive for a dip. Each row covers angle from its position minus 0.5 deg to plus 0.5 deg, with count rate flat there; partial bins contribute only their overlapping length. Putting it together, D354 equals -3.8 deg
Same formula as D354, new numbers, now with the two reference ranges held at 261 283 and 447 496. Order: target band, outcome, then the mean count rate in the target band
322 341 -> -3.0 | 148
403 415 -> -1.3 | 132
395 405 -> -0.6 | 128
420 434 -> -2.1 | 134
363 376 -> -4.8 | 170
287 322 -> -1.4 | 137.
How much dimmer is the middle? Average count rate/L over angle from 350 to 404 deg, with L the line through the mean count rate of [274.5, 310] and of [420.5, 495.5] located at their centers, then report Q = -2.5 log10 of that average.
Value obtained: -0.20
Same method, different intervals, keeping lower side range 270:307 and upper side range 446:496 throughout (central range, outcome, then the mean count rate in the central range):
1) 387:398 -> -0.09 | 133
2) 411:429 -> -0.15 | 136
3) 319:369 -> -0.20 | 155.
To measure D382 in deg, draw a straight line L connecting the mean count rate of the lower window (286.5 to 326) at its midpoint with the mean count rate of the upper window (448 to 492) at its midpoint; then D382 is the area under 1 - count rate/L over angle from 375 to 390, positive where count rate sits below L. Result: -3.7 deg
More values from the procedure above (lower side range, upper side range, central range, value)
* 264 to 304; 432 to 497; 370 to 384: -4.8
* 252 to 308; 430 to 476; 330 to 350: -4.0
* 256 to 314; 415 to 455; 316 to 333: -0.7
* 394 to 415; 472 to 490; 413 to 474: -4.7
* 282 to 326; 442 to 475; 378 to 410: -2.6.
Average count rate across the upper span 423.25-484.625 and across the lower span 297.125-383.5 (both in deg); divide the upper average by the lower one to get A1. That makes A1 0.8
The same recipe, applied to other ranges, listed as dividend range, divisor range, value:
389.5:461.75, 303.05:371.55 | 0.86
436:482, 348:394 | 0.74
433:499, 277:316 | 0.83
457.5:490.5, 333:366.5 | 0.67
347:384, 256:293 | 1.21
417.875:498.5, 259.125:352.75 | 0.83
